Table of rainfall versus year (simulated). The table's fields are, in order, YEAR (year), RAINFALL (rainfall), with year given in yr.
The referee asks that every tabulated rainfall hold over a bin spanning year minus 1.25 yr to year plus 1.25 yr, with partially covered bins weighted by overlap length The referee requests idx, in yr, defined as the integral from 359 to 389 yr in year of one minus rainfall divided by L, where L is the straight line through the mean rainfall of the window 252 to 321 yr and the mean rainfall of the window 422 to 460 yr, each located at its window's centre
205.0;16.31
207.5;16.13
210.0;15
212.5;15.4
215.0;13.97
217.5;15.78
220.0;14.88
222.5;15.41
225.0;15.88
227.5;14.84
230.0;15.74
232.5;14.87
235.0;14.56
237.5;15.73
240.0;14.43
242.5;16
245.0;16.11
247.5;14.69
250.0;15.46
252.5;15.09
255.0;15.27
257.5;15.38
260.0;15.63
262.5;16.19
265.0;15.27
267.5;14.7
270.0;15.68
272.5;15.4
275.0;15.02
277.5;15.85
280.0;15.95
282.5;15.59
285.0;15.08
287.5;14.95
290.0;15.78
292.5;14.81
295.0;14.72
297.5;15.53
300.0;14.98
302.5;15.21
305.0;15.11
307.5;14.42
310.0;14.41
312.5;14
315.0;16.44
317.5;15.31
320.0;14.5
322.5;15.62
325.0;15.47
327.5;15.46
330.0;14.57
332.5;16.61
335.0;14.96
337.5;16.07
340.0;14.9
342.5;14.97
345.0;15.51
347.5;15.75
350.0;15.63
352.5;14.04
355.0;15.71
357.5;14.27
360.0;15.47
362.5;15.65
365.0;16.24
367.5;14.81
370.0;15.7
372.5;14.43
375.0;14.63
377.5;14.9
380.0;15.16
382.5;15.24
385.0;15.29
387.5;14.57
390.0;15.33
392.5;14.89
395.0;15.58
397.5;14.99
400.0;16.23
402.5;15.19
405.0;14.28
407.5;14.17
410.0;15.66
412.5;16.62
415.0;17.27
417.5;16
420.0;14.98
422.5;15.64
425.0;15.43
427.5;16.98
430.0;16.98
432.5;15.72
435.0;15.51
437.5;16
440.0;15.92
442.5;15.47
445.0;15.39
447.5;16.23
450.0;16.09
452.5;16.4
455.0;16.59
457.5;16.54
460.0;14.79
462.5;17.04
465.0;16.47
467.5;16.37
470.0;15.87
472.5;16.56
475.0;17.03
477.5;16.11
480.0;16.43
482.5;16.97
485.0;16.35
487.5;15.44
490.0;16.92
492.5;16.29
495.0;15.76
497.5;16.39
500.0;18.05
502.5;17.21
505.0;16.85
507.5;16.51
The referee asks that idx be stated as 1.0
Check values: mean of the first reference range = 15.2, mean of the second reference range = 16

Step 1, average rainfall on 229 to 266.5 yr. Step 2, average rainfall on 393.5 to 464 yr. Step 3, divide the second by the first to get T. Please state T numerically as 1.03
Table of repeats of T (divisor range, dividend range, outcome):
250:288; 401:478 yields 1.04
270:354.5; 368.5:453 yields 1.02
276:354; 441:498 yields 1.07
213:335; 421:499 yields 1.06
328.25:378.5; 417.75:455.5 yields 1.05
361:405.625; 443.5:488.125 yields 1.07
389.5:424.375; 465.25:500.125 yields 1.06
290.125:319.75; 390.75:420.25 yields 1.03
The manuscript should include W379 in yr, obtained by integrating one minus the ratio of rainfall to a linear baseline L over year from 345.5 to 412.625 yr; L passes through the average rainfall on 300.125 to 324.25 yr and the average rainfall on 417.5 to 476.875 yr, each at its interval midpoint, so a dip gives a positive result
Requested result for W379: 1.6 yr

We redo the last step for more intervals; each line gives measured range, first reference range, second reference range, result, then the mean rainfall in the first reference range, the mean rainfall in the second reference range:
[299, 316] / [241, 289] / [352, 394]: 0.4 yr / 15.4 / 15.1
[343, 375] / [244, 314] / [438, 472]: 0.8 yr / 15.2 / 16.1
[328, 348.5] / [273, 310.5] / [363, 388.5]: -0.4 yr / 15.2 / 15.1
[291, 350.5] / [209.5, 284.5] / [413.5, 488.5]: 1.6 yr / 15.3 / 16.2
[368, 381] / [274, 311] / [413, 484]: 0.6 yr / 15.2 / 16.2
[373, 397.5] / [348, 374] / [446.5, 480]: 0.7 yr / 15.2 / 16.3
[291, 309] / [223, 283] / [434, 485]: 0.7 yr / 15.4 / 16.2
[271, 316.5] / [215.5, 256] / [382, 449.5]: 0.6 yr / 15.3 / 15.6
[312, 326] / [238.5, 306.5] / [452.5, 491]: 0.3 yr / 15.3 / 16.4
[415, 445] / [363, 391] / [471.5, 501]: -0.2 yr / 15.1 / 16.5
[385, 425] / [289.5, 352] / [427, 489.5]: 1.0 yr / 15.2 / 16.2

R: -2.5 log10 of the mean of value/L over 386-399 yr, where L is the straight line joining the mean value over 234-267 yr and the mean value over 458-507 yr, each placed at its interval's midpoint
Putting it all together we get 0.07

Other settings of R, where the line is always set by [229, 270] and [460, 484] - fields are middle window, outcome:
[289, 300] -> 0.03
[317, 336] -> 0.03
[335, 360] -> 0.04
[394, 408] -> 0.07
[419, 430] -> 0.02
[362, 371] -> 0.02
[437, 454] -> 0.03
